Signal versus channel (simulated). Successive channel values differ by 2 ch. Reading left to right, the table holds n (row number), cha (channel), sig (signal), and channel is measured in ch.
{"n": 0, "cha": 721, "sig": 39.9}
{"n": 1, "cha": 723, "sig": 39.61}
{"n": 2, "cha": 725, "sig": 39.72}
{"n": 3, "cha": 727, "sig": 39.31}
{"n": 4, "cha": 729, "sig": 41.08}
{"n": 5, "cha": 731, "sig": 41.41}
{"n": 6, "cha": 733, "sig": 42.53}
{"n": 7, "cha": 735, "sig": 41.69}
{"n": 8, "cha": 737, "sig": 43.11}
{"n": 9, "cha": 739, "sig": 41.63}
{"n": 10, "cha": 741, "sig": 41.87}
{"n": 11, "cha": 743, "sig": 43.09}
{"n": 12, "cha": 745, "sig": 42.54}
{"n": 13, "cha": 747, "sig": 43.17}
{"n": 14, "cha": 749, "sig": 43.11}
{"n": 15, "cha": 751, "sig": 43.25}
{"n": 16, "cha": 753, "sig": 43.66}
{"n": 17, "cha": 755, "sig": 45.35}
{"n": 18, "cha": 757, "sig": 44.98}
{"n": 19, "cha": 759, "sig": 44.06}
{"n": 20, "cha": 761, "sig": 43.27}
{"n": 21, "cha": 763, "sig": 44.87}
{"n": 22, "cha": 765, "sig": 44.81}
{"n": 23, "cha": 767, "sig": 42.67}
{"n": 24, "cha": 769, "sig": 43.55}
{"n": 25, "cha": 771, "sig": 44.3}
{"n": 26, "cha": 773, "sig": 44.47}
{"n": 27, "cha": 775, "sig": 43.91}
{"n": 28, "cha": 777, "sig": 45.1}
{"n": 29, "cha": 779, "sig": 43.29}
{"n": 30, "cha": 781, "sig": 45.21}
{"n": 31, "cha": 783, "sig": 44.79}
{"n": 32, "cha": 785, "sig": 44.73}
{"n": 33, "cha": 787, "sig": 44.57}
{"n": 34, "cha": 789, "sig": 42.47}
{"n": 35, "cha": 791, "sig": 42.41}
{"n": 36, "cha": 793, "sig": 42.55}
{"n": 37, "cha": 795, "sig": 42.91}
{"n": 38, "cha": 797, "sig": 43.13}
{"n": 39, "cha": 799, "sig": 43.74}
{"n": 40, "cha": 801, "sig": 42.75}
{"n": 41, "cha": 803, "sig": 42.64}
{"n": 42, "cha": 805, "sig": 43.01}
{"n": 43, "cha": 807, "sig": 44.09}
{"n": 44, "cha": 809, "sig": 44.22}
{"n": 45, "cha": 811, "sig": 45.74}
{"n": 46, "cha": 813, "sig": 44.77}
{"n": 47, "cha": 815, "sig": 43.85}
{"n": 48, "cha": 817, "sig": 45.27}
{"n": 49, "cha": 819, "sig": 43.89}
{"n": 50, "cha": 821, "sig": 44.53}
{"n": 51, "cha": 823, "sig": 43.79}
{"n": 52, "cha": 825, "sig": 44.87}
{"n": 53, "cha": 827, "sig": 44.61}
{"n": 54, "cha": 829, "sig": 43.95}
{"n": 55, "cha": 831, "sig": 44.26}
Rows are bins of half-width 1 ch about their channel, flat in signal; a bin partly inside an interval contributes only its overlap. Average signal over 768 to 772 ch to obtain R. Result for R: 43.9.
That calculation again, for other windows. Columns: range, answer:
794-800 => 43.3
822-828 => 44.4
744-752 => 43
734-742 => 42.1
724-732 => 40.4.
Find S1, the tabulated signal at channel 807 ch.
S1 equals 44.09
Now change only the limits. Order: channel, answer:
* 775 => 43.91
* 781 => 45.21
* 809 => 44.22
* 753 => 43.66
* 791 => 42.41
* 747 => 43.17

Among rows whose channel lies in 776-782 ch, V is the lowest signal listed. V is 43.29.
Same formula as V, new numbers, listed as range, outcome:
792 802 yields 42.55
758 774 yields 42.67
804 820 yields 43.01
